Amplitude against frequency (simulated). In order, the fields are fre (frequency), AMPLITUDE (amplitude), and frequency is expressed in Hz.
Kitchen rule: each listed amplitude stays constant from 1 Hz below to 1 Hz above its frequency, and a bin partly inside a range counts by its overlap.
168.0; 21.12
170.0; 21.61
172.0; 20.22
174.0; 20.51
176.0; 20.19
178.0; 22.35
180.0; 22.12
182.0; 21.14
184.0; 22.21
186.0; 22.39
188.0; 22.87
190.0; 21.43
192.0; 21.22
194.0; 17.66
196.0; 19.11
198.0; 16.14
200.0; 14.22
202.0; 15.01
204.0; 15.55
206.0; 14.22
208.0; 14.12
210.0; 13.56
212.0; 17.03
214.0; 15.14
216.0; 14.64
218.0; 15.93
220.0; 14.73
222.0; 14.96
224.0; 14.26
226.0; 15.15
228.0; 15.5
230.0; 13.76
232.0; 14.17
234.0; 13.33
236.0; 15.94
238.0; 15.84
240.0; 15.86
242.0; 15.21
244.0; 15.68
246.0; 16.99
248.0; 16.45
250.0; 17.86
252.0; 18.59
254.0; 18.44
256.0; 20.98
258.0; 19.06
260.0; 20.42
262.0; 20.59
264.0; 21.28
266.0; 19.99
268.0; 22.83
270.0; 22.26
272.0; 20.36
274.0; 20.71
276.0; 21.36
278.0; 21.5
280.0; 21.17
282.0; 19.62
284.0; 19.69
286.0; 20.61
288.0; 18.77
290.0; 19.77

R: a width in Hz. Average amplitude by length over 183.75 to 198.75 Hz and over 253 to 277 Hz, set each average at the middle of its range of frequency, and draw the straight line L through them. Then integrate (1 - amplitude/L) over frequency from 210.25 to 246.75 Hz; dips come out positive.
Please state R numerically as 9.5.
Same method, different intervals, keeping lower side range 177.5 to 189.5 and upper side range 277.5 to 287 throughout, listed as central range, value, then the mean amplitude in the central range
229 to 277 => 6.1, 18.2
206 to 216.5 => 3.3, 14.8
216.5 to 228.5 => 3.6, 15.1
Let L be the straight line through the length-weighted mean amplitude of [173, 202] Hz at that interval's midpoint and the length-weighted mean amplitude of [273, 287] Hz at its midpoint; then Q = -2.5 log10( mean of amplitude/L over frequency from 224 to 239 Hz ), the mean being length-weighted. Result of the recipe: 0.35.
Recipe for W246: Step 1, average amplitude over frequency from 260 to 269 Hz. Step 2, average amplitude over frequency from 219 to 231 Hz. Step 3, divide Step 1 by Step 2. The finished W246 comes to 1.43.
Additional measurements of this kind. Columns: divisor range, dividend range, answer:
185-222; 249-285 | 1.21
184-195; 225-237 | 0.69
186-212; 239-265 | 1.06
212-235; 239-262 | 1.21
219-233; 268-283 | 1.44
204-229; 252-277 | 1.38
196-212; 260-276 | 1.40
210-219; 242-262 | 1.18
